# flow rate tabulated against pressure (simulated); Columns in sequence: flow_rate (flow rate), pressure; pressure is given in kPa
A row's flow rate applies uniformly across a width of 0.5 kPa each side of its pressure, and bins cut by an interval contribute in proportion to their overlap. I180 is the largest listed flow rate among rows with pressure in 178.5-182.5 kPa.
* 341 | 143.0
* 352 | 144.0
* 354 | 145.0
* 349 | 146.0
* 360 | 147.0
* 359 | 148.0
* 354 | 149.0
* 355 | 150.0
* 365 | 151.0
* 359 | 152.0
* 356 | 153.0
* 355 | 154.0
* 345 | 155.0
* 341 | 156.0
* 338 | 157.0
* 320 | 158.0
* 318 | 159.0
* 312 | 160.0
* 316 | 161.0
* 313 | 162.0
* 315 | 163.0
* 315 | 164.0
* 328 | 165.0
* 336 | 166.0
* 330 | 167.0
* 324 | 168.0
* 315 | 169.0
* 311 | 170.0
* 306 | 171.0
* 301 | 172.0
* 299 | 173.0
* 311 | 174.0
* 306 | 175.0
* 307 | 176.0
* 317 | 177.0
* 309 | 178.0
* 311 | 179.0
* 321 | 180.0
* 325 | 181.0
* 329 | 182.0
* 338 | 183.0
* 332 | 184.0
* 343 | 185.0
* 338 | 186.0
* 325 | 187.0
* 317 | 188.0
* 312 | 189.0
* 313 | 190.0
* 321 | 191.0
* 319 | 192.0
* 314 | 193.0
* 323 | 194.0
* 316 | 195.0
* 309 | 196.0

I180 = 329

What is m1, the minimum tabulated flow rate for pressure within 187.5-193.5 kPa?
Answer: 312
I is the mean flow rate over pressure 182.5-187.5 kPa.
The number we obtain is 335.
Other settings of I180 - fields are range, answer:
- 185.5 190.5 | 338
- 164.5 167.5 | 336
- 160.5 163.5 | 316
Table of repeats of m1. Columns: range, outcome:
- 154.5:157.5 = 338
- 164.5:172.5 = 301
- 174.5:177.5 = 306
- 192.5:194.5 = 314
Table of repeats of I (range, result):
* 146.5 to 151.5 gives 359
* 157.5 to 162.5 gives 316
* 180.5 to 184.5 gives 331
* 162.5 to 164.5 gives 315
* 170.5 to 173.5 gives 302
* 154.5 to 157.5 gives 341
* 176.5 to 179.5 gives 312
